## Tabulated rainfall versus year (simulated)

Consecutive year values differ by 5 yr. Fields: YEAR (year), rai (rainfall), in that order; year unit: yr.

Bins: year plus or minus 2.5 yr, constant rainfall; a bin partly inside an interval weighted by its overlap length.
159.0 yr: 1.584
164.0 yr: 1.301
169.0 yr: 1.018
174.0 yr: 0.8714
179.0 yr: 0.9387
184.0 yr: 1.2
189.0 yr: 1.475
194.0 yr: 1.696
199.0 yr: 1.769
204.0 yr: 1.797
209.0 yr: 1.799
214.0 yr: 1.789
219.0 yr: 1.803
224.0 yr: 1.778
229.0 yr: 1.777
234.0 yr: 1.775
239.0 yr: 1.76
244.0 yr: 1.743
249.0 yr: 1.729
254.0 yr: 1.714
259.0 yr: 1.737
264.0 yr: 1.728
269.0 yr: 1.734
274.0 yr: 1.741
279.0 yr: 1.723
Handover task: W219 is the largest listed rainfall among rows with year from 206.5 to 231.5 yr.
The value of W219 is 1.803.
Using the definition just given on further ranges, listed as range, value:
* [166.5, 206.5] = 1.797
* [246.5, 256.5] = 1.729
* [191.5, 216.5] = 1.799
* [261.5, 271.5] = 1.734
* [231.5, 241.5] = 1.775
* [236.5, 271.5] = 1.76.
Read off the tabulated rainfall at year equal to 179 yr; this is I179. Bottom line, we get 0.9387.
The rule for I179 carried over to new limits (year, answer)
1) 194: 1.696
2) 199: 1.769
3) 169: 1.018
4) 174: 0.8714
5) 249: 1.729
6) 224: 1.778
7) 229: 1.777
